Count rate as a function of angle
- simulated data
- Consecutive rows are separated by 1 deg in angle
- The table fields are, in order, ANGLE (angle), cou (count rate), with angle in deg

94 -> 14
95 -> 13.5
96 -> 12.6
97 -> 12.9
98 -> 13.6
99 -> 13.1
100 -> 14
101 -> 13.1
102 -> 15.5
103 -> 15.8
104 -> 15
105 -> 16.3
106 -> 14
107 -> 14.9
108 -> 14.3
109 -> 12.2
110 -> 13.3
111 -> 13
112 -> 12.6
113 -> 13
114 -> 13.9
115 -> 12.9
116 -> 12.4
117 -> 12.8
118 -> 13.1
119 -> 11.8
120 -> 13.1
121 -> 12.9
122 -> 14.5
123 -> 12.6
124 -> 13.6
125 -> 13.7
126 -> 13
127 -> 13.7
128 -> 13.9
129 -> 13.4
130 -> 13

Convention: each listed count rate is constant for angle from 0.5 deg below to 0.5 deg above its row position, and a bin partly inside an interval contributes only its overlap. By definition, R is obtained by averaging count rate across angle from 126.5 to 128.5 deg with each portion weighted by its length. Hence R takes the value 13.8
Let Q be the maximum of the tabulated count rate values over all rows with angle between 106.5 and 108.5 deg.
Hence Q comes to 14.9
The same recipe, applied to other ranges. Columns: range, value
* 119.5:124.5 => 14.5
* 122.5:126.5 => 13.7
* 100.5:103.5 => 15.8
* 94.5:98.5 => 13.6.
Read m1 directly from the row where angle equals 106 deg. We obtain 14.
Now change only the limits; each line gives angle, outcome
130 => 13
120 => 13.1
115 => 12.9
